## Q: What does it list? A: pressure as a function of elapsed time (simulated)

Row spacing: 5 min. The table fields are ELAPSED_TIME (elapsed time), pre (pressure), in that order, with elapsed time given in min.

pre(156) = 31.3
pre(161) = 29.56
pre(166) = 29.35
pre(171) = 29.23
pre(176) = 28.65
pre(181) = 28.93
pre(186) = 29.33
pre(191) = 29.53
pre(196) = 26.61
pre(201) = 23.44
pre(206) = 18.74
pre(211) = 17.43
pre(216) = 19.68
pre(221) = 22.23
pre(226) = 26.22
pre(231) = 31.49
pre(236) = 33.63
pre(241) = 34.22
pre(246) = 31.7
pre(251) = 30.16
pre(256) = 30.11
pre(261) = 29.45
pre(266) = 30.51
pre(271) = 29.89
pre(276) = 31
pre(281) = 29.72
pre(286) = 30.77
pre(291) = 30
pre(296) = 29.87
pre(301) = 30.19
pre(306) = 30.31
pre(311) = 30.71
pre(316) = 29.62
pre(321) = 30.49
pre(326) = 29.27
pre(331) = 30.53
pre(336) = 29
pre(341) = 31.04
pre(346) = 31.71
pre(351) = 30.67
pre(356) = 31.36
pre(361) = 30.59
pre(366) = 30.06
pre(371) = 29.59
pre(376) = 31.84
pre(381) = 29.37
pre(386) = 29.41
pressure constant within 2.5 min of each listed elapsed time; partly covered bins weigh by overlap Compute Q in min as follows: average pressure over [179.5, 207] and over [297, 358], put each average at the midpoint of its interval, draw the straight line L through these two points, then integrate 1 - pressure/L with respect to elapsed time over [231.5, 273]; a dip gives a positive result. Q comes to -4.6 min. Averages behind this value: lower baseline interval 26.4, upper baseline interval 30.4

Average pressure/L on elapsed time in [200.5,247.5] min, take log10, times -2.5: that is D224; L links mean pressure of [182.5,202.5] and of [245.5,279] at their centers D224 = 0.120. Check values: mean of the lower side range 27.5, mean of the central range 25.9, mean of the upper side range 30.3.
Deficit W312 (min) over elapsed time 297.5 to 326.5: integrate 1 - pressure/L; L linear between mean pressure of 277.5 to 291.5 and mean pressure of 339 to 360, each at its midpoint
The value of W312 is 0.5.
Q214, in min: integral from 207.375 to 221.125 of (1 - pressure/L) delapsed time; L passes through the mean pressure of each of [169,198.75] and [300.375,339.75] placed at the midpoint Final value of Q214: 4.6 min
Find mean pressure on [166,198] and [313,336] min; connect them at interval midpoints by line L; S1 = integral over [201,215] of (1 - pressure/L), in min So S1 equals 4.7 min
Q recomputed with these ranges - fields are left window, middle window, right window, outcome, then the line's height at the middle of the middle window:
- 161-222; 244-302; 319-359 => -4.13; 28.3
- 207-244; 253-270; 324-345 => -1.57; 27.5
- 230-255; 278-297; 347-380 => 0.89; 31.6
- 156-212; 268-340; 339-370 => -1.11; 29.7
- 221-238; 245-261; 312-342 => -0.56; 29.3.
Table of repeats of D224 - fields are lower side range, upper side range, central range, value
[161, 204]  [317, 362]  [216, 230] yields 0.19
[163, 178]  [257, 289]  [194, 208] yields 0.27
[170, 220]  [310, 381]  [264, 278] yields -0.10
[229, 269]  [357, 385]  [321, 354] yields 0.01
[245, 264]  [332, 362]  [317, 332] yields 0.02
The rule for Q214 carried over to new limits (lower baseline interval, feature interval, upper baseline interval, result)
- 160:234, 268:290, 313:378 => -1.4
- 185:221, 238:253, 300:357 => -3.8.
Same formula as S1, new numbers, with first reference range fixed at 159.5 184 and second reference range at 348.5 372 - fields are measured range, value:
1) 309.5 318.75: 0.02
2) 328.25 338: 0.17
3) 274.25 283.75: -0.13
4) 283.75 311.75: -0.21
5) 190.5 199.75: 0.69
